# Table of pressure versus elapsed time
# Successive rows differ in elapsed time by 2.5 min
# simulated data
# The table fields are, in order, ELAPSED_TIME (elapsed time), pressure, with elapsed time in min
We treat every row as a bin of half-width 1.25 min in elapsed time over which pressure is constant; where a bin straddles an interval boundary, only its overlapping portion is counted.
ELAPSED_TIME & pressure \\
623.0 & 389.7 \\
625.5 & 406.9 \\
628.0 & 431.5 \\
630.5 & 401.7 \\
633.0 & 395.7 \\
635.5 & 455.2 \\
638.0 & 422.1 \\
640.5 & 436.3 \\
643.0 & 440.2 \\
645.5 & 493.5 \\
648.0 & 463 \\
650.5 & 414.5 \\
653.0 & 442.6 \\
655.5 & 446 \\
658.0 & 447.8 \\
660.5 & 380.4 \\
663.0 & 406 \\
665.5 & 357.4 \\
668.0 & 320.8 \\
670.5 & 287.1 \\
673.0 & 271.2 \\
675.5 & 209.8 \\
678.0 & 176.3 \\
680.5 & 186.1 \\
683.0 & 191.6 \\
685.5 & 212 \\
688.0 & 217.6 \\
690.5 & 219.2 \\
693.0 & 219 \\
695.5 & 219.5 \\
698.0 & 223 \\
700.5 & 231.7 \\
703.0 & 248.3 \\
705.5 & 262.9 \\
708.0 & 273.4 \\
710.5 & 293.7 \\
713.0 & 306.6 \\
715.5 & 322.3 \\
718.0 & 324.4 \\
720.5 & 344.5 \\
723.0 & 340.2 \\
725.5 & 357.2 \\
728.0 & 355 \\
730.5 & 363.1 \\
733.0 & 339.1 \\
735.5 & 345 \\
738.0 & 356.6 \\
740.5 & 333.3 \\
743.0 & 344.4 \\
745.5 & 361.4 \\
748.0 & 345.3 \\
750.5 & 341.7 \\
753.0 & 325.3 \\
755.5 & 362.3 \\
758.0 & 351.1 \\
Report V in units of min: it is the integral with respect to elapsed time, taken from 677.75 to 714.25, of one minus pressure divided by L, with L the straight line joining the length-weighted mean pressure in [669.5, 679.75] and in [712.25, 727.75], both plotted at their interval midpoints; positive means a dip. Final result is 6.3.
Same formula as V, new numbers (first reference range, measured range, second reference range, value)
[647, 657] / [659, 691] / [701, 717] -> 9.6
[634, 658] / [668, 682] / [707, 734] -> 5.8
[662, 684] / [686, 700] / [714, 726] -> 3.6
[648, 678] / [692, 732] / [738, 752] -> 6.5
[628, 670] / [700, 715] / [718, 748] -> 3.9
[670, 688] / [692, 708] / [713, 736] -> 2.2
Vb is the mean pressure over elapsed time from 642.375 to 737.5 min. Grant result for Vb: 314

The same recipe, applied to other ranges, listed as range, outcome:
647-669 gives 409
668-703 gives 225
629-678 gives 389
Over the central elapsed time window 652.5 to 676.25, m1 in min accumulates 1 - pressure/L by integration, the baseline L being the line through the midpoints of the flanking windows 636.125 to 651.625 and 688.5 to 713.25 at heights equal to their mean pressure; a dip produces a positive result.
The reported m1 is 1.3 min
